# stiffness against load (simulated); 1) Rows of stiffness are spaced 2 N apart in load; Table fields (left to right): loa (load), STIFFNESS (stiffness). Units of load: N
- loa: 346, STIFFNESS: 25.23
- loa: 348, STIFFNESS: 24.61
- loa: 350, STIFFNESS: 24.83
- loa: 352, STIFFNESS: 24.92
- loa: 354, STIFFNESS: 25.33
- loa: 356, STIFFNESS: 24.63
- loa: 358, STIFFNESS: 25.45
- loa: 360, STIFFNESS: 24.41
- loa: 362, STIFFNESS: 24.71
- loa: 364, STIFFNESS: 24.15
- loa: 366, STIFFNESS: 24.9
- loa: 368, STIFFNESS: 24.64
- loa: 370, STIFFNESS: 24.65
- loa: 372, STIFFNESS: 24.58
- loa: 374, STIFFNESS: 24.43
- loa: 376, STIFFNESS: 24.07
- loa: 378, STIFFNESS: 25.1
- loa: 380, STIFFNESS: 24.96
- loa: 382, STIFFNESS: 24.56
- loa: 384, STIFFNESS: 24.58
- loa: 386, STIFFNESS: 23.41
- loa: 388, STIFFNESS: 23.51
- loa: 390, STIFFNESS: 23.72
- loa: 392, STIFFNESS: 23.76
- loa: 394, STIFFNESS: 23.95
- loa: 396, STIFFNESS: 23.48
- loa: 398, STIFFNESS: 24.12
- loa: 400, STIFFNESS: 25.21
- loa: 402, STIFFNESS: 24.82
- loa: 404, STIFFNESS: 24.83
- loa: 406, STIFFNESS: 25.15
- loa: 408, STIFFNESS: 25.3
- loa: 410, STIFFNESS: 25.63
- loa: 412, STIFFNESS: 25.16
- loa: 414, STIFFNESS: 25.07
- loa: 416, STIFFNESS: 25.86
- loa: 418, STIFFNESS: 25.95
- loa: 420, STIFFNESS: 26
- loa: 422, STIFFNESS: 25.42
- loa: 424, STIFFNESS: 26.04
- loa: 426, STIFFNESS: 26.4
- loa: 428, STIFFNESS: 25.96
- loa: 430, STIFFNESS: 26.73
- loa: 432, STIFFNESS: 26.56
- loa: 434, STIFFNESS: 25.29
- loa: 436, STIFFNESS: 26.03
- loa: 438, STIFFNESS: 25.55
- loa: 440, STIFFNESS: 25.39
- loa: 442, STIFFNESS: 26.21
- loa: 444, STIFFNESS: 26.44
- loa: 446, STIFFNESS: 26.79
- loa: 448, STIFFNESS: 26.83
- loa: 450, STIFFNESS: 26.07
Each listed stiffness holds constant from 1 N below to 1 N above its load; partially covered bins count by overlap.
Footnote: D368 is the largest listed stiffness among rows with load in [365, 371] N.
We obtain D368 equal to 24.9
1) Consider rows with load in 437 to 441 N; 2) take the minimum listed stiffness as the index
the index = 25.39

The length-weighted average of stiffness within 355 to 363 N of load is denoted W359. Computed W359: 24.8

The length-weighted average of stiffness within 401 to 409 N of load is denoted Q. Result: 25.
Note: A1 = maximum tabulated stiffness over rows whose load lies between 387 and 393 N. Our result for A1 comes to 23.76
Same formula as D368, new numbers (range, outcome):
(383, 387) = 24.58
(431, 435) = 26.56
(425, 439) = 26.73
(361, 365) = 24.71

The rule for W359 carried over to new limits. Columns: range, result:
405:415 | 25.3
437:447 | 26.1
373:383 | 24.6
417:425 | 25.9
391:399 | 23.8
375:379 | 24.6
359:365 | 24.4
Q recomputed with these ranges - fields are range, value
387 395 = 23.7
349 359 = 25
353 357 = 25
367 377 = 24.5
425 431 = 26.4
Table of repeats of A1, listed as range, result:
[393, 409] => 25.3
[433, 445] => 26.44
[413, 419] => 25.95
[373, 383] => 25.1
